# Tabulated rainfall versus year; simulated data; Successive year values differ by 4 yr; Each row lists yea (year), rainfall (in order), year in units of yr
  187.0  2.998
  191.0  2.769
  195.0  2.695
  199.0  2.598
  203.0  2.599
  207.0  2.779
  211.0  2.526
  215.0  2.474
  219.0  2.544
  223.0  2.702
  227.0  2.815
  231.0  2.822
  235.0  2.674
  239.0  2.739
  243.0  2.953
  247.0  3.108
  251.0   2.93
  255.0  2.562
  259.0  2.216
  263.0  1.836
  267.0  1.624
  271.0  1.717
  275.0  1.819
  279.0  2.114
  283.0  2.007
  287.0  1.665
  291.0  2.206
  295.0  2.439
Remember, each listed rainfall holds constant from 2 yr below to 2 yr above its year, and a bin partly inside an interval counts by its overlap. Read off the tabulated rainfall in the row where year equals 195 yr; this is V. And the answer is 2.695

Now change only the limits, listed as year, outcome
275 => 1.819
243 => 2.953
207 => 2.779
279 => 2.114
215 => 2.474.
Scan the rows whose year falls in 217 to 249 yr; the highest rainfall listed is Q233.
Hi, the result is 3.108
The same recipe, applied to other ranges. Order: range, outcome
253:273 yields 2.562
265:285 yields 2.114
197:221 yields 2.779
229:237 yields 2.822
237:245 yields 2.953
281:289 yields 2.007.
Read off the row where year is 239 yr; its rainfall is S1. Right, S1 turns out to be 2.739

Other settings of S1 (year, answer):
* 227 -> 2.815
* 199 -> 2.598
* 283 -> 2.007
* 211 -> 2.526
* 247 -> 3.108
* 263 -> 1.836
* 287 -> 1.665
